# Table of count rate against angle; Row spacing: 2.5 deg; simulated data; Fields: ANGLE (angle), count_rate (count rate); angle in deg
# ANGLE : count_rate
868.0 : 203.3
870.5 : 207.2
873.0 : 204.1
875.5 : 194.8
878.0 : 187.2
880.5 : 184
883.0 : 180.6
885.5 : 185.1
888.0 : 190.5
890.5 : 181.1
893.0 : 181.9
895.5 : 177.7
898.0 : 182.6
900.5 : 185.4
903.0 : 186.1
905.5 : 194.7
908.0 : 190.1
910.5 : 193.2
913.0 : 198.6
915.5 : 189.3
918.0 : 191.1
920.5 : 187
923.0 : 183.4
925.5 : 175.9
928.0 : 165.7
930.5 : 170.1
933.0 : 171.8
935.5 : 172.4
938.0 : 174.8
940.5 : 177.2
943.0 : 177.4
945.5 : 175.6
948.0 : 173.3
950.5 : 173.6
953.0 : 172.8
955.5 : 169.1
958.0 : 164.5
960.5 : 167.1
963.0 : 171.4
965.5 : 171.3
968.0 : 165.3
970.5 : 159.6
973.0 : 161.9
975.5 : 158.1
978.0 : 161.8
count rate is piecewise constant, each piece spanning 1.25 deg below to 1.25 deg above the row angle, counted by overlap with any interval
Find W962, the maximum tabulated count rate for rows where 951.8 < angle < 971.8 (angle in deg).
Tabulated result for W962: 172.8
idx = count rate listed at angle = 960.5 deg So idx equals 167.1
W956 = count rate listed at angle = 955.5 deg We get 169.1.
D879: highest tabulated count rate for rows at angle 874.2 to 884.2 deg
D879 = 194.8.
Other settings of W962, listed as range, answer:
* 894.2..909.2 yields 194.7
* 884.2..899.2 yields 190.5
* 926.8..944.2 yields 177.4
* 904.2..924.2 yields 198.6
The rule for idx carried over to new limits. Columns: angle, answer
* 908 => 190.1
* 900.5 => 185.4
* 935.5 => 172.4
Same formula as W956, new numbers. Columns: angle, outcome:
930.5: 170.1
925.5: 175.9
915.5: 189.3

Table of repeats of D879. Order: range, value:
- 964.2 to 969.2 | 171.3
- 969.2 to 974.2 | 161.9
